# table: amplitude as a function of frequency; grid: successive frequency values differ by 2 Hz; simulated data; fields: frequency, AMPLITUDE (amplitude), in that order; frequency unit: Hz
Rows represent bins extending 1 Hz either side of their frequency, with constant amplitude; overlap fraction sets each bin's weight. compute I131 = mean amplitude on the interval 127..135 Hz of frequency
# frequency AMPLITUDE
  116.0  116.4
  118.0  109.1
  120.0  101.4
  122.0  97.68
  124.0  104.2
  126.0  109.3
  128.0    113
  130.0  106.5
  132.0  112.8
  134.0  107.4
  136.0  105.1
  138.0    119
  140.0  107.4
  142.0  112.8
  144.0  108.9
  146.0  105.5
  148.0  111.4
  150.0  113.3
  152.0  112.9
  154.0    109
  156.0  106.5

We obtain 110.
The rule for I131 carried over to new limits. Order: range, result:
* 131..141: 110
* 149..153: 113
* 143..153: 110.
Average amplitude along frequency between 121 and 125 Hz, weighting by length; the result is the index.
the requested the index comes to 101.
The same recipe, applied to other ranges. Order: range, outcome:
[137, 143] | 113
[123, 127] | 107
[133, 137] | 106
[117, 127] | 104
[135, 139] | 112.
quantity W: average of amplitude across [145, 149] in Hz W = 108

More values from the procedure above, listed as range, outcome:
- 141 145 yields 111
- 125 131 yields 110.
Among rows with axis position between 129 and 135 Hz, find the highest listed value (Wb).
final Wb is 112.8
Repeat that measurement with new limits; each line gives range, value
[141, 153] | 113.3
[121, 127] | 109.3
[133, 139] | 119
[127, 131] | 113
